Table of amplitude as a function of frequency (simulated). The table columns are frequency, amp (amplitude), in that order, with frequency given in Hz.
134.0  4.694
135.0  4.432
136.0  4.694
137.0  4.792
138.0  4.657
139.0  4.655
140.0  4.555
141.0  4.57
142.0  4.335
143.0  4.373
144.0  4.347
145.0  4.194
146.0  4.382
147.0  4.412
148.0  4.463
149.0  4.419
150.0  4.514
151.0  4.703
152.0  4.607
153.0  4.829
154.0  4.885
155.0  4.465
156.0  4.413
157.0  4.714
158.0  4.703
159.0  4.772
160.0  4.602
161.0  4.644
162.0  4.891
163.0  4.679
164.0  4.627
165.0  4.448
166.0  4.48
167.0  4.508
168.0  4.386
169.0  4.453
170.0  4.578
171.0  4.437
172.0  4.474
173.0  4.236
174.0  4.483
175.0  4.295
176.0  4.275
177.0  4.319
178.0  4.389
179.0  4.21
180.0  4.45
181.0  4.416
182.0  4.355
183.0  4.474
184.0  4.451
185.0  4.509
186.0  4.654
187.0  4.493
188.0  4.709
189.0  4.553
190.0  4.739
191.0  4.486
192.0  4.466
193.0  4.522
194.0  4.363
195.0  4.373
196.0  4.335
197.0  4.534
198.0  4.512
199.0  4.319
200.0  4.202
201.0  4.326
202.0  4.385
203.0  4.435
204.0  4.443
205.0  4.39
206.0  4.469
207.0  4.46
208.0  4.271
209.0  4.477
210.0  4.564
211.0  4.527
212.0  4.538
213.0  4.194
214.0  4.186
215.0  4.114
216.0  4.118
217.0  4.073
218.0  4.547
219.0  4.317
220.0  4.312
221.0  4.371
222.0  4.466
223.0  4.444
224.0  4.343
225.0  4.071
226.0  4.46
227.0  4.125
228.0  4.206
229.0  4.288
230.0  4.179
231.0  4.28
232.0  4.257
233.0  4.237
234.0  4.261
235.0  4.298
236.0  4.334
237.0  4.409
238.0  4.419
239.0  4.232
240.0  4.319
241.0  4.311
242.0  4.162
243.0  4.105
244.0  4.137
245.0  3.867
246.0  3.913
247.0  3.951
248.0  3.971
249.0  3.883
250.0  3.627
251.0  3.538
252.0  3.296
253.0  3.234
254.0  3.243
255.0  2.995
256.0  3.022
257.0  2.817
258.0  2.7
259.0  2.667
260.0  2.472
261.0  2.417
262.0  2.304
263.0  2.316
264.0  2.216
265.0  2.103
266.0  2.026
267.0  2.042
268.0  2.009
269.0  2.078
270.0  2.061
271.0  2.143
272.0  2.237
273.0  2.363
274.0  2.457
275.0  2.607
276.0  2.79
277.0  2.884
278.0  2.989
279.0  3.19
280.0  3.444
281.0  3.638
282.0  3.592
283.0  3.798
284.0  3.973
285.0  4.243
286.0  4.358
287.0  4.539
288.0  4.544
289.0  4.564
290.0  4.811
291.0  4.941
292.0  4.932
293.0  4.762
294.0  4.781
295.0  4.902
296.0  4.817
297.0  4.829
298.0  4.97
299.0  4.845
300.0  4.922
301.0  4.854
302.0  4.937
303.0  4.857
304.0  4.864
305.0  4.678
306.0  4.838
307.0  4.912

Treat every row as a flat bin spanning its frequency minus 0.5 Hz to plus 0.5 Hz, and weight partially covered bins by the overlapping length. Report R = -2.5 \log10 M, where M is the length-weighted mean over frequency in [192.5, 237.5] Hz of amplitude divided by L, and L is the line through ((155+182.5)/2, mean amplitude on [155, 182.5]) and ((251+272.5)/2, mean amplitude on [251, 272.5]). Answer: -0.236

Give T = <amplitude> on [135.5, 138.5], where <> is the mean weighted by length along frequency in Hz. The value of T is 4.71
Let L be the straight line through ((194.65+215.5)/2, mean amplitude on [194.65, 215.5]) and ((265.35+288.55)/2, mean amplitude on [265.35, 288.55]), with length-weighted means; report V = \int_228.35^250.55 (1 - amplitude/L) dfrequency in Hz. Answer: -2.45 Hz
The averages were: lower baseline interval 4.38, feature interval 4.16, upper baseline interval 3.04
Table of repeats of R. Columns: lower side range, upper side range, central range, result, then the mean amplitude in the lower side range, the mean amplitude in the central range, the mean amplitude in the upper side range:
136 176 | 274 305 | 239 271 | 0.36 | 4.54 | 3.09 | 4.25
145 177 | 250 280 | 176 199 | -0.11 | 4.53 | 4.46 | 2.63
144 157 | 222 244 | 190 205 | -0.01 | 4.52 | 4.42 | 4.27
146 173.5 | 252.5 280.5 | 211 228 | -0.24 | 4.56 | 4.3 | 2.57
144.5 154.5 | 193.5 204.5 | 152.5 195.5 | -0.01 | 4.54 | 4.52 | 4.38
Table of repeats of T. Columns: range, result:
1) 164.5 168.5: 4.46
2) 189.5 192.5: 4.56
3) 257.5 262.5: 2.51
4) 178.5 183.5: 4.38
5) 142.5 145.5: 4.3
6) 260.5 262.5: 2.36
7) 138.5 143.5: 4.5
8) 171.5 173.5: 4.36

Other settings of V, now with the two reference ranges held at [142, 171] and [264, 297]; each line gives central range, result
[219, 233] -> -1.3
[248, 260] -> 1.7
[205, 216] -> -0.8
